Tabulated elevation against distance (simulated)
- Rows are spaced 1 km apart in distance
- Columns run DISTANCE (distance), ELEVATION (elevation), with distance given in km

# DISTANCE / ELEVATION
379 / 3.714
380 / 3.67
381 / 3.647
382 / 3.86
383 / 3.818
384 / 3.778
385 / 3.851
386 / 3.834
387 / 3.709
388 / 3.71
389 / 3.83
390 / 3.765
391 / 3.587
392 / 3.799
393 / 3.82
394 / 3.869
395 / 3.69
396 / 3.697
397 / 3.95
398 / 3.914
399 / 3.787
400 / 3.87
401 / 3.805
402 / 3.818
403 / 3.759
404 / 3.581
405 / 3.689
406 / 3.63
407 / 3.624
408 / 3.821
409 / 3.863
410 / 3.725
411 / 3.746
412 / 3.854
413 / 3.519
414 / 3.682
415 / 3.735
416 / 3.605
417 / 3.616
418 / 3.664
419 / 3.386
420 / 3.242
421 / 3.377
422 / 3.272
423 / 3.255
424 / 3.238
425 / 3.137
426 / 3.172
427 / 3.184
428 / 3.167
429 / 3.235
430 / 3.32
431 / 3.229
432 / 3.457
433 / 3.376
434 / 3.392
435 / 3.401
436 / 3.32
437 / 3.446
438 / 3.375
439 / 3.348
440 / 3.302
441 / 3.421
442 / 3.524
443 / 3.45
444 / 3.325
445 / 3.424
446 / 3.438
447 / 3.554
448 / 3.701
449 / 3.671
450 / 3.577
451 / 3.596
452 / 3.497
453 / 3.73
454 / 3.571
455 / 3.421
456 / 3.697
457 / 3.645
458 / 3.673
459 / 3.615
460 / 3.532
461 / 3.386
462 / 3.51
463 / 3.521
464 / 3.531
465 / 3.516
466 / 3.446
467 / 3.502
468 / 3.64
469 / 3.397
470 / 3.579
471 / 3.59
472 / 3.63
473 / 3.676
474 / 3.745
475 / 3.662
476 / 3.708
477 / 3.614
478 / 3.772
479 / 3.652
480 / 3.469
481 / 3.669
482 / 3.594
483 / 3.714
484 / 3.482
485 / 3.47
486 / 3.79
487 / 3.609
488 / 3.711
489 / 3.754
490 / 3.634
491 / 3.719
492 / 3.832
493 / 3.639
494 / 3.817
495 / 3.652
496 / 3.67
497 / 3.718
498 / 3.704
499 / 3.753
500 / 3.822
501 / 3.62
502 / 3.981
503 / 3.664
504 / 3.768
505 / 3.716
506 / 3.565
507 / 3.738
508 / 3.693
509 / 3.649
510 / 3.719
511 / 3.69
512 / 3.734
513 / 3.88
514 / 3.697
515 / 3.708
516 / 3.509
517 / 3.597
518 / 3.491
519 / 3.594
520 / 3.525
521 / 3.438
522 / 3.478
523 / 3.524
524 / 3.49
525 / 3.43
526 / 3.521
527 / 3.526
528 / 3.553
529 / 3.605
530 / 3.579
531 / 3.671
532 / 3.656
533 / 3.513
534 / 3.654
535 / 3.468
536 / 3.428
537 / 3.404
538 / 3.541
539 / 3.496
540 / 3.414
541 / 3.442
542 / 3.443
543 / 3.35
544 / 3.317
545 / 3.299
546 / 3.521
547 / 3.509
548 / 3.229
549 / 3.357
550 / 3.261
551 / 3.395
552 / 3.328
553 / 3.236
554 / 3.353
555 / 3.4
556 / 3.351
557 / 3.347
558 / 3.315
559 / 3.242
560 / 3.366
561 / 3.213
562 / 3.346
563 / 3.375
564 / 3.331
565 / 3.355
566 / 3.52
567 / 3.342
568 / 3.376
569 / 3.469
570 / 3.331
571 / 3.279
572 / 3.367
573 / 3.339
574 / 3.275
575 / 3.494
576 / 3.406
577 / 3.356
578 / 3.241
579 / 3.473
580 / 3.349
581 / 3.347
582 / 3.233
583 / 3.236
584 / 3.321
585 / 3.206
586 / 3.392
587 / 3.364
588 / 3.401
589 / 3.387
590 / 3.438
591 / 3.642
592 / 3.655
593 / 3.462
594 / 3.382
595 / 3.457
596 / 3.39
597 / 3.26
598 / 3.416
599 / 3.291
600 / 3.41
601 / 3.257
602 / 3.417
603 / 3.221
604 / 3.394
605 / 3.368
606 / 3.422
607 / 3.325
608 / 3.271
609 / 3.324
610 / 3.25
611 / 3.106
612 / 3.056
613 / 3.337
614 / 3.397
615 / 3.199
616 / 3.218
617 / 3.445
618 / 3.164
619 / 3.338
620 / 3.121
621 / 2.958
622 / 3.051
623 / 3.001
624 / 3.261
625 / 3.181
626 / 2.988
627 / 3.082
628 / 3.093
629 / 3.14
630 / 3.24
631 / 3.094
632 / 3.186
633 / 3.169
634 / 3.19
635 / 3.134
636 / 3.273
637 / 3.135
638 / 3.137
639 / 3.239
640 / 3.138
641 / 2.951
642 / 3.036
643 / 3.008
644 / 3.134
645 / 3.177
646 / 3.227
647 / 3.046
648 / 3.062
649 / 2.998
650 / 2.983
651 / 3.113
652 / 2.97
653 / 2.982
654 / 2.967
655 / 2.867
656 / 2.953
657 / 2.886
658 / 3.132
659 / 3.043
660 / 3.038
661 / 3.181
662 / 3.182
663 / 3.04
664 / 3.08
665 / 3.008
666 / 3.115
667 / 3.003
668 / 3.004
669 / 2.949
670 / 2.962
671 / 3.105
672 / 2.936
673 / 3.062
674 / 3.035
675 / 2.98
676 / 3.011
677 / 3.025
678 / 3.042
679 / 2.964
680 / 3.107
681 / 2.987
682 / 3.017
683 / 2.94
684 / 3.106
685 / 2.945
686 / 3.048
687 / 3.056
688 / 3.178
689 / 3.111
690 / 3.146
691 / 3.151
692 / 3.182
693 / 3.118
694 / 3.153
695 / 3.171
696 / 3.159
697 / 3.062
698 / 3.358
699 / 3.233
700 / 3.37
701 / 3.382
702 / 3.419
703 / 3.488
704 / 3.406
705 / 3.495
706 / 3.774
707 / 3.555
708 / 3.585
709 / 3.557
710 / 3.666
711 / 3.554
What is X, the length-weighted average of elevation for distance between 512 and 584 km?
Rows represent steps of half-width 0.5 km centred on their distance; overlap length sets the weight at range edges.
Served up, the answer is 3.43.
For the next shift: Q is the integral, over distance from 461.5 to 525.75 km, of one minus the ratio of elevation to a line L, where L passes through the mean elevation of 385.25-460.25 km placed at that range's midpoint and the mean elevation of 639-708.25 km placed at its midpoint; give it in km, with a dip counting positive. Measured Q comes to -3.7 km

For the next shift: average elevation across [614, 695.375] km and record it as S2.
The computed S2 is 3.09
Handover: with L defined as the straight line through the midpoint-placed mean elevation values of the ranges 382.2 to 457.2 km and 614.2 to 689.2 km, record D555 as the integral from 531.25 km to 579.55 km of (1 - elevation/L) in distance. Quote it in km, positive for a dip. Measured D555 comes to -1.5 km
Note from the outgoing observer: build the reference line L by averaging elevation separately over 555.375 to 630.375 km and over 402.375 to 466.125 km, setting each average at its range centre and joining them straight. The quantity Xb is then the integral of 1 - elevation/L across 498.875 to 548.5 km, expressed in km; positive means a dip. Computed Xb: -2.6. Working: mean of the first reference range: 3.5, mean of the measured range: 3.57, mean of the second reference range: 3.31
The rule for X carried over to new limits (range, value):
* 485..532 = 3.65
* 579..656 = 3.22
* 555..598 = 3.37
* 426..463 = 3.46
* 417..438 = 3.32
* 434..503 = 3.59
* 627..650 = 3.12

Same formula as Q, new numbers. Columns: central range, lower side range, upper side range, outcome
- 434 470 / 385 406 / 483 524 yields 2.1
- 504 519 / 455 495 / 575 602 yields -0.6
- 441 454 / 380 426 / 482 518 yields 0.5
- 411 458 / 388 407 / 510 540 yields 3.2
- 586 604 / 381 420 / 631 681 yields -1.0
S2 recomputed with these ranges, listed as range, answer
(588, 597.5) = 3.45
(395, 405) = 3.79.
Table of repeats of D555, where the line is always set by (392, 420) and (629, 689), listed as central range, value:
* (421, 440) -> 1.9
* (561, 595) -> -1.1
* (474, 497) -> -1.0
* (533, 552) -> -0.3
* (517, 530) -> -0.4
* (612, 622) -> -0.2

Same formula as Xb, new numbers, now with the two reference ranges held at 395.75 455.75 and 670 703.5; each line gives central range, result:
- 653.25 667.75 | 0.58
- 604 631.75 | 0.20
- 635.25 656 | 0.74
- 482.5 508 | -2.12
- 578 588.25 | -0.14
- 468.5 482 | -0.70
